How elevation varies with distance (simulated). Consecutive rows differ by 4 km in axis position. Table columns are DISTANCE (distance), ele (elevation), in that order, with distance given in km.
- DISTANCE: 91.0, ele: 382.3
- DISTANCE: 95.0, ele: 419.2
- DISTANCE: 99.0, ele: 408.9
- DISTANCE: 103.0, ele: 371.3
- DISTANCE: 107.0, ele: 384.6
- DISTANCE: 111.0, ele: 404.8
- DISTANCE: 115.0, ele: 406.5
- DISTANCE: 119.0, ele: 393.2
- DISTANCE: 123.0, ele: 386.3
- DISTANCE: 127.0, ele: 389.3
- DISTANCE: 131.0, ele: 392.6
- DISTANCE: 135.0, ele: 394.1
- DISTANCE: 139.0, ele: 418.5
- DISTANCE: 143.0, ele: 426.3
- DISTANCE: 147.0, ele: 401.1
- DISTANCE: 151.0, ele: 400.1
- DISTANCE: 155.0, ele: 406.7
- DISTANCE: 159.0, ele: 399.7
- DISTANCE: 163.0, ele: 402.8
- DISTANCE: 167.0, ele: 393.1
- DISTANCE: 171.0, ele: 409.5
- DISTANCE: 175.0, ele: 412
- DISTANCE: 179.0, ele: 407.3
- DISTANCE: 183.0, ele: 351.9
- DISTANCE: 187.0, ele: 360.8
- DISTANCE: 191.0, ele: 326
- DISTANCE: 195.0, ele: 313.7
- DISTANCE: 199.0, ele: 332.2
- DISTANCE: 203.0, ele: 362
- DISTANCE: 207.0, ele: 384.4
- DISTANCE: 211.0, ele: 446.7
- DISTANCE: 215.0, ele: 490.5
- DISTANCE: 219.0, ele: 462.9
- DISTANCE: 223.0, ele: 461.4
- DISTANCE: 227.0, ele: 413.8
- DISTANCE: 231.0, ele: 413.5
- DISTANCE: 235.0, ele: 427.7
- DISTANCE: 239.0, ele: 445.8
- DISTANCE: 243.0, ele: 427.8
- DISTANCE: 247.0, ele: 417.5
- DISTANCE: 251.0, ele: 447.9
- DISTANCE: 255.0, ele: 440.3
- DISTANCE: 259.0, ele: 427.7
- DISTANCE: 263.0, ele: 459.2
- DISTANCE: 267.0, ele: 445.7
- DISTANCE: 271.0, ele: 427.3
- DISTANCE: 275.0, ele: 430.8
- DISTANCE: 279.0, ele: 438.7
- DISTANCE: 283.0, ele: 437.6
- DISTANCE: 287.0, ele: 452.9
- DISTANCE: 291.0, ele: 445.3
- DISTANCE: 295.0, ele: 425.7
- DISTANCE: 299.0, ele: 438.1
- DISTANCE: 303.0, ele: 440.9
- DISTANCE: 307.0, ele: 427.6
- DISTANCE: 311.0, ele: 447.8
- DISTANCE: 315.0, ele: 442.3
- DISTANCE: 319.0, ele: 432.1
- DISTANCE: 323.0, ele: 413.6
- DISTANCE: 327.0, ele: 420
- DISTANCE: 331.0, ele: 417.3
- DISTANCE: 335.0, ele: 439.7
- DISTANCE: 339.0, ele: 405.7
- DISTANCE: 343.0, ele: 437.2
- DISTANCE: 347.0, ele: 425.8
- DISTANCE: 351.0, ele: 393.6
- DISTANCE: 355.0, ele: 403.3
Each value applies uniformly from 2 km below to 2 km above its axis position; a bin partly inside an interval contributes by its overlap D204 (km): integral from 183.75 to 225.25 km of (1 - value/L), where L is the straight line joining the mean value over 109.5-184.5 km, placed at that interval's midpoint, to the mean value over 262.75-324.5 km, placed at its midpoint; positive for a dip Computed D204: 2.2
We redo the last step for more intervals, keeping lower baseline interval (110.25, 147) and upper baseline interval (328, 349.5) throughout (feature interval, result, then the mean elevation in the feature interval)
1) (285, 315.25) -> -1.4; 440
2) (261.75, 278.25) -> -0.9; 440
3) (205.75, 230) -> -1.9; 444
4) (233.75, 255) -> -1.0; 434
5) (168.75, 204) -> 3.7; 364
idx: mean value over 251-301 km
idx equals 439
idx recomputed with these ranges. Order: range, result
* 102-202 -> 387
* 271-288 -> 438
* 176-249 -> 403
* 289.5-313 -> 437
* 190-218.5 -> 386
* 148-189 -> 395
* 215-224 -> 469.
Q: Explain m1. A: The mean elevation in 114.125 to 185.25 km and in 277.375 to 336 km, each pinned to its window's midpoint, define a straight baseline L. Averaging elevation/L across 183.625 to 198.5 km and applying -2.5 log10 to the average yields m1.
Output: 0.22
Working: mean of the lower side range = 399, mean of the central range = 335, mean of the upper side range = 435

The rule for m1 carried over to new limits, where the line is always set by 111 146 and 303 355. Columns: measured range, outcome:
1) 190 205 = 0.22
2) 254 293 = -0.06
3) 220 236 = -0.05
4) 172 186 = 0.05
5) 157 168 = 0.02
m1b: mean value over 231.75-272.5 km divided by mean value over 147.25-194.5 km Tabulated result 1.13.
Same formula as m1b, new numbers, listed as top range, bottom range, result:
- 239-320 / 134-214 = 1.13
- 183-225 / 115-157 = 0.98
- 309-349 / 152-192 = 1.10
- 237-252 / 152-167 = 1.08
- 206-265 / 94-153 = 1.10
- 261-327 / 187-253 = 1.07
